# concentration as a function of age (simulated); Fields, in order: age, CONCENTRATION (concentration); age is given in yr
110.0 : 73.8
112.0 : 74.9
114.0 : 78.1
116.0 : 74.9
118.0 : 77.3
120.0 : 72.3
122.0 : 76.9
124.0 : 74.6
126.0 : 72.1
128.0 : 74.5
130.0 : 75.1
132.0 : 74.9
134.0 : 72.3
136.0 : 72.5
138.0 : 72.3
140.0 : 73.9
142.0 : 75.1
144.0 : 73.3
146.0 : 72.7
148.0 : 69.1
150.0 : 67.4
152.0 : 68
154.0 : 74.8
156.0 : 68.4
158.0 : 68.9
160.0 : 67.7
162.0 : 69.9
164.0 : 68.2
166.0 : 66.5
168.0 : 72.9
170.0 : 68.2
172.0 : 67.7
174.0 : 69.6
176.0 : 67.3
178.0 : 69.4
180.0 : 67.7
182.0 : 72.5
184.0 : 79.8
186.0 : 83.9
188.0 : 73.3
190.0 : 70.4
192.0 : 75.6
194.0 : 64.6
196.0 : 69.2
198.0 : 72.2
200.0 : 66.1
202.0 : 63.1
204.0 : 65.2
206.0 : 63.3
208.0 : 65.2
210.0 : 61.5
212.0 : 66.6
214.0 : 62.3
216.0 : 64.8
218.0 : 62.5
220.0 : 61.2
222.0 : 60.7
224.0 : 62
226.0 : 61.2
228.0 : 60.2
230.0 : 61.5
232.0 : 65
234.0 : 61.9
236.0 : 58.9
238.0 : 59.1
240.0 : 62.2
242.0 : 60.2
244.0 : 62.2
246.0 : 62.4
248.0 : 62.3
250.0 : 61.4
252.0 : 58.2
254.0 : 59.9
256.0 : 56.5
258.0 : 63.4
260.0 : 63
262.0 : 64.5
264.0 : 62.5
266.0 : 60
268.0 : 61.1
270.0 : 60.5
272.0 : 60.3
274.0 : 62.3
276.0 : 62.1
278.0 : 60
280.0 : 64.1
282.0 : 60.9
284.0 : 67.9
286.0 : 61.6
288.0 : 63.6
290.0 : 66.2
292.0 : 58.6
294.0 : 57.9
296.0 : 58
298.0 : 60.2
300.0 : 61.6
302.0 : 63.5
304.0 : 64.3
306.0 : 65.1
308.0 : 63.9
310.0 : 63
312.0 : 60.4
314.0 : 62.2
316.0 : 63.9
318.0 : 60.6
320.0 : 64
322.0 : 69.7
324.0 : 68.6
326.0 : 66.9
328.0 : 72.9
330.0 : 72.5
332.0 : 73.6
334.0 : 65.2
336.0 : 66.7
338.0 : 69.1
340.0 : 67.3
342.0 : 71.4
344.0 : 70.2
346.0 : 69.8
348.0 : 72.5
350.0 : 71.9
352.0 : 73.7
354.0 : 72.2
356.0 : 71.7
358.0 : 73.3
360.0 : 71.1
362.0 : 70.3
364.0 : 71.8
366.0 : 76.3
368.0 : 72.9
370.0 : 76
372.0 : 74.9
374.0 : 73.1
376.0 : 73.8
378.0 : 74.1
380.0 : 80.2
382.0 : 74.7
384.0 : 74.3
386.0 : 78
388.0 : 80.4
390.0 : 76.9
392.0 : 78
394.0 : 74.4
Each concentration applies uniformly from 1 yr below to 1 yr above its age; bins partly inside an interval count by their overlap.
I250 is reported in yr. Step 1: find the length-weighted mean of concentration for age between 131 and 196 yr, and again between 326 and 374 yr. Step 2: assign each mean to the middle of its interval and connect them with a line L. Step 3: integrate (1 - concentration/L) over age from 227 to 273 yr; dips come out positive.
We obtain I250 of 6.6 yr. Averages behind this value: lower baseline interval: 71.2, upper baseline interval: 71.6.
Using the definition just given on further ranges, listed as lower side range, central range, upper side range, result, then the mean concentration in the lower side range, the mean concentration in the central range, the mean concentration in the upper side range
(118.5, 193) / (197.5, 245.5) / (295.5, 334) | 4.40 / 71.9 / 62.8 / 65.1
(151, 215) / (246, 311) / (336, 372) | 8.06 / 69.1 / 61.8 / 71.8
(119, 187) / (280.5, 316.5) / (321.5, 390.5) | 4.94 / 71.8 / 62.4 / 72.5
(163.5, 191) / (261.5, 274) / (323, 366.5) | 1.69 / 71.3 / 61.4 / 70.8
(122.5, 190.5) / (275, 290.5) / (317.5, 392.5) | 1.89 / 71.7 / 63.2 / 72.2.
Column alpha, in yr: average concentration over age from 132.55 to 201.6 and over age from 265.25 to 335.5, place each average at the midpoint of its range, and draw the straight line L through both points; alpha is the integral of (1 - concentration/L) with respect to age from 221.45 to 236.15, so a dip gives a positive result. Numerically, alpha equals 1.3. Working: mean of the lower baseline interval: 70.9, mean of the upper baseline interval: 63.7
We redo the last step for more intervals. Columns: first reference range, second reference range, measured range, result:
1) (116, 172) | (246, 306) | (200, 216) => 0.7 yr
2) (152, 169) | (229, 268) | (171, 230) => -1.1 yr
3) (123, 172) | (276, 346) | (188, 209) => 0.5 yr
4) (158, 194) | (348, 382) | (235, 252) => 2.6 yr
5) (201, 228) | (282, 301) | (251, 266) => 0.3 yr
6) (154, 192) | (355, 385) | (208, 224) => 1.9 yr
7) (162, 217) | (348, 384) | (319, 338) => 1.0 yr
